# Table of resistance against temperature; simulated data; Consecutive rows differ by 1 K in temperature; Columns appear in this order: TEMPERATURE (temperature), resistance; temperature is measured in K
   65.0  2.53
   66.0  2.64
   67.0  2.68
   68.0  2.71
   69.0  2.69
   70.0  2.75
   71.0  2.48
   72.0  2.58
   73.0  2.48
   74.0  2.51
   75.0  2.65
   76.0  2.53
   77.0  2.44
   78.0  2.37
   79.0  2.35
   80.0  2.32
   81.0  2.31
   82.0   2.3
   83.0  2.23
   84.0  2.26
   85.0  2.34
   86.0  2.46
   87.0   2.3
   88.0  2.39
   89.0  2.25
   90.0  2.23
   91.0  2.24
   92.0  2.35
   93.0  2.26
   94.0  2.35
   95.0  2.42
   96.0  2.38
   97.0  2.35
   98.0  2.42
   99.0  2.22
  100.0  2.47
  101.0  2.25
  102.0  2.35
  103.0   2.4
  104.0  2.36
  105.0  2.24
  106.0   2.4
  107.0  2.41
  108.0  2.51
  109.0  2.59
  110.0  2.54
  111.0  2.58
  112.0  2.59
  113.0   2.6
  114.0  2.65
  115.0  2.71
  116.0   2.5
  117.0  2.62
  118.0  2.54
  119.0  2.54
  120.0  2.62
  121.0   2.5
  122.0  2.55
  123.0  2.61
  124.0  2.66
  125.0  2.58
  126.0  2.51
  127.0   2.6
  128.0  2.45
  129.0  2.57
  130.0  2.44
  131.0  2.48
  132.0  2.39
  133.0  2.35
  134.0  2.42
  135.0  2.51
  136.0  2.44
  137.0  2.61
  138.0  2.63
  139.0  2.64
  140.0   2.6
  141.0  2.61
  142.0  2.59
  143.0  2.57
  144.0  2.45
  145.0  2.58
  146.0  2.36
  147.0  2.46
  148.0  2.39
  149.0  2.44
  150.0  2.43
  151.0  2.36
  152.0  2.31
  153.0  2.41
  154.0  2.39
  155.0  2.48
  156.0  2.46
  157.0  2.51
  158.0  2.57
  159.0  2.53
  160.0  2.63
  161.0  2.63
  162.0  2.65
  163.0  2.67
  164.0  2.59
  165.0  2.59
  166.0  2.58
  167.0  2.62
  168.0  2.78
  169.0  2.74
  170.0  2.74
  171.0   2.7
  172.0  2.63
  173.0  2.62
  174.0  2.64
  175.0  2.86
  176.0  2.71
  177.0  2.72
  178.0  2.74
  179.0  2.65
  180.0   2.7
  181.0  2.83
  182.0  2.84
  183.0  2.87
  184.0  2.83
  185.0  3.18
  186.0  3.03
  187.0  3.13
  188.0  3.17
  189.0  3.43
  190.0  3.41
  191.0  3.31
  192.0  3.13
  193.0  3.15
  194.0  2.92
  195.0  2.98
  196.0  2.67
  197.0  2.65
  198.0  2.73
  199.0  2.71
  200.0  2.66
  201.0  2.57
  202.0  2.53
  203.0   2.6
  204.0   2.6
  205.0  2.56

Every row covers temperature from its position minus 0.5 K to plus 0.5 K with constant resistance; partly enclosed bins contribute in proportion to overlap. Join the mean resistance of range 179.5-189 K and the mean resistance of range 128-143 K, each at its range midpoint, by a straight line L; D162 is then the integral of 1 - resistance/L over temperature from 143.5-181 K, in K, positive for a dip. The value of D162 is 2.6 K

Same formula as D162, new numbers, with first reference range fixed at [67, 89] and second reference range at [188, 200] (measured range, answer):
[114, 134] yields 1.0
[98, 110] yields 0.9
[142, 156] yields 1.7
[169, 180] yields 0.8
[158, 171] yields 1.0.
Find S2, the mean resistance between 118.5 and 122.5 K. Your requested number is 2.55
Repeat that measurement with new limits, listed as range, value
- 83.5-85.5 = 2.3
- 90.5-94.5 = 2.3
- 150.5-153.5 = 2.36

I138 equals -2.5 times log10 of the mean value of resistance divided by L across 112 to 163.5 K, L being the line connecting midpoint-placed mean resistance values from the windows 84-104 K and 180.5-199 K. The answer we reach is 0.047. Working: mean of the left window 2.34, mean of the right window 3.01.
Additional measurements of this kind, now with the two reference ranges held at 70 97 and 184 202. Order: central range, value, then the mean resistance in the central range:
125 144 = 0.057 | 2.52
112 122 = -0.009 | 2.58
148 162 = 0.121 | 2.48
